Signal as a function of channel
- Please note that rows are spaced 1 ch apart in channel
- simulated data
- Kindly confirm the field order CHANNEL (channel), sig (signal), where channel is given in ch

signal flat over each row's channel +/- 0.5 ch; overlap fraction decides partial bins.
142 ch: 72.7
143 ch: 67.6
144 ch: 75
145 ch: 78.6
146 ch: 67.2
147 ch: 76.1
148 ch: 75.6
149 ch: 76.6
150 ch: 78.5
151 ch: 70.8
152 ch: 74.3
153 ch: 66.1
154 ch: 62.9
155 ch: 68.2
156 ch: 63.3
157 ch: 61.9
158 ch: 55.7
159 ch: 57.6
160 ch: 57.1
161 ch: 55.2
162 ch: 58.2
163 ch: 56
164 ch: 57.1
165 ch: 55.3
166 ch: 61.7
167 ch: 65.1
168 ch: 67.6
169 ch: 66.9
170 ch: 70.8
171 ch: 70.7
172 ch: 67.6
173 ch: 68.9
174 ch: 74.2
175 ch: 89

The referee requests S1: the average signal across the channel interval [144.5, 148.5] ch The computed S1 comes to 74.4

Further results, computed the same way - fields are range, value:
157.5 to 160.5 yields 56.8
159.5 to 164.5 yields 56.7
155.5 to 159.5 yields 59.6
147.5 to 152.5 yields 75.2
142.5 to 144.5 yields 71.3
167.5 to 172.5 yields 68.7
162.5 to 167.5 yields 59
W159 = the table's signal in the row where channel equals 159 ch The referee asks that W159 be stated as 57.6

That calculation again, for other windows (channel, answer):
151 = 70.8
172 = 67.6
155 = 68.2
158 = 55.7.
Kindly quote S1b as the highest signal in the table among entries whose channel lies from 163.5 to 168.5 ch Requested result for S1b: 67.6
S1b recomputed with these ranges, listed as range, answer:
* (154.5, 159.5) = 68.2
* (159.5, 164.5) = 58.2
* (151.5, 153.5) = 74.3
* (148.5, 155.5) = 78.5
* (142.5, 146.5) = 78.6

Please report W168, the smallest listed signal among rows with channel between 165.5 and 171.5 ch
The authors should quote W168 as 61.7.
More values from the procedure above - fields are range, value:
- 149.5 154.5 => 62.9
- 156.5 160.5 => 55.7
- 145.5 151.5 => 67.2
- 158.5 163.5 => 55.2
